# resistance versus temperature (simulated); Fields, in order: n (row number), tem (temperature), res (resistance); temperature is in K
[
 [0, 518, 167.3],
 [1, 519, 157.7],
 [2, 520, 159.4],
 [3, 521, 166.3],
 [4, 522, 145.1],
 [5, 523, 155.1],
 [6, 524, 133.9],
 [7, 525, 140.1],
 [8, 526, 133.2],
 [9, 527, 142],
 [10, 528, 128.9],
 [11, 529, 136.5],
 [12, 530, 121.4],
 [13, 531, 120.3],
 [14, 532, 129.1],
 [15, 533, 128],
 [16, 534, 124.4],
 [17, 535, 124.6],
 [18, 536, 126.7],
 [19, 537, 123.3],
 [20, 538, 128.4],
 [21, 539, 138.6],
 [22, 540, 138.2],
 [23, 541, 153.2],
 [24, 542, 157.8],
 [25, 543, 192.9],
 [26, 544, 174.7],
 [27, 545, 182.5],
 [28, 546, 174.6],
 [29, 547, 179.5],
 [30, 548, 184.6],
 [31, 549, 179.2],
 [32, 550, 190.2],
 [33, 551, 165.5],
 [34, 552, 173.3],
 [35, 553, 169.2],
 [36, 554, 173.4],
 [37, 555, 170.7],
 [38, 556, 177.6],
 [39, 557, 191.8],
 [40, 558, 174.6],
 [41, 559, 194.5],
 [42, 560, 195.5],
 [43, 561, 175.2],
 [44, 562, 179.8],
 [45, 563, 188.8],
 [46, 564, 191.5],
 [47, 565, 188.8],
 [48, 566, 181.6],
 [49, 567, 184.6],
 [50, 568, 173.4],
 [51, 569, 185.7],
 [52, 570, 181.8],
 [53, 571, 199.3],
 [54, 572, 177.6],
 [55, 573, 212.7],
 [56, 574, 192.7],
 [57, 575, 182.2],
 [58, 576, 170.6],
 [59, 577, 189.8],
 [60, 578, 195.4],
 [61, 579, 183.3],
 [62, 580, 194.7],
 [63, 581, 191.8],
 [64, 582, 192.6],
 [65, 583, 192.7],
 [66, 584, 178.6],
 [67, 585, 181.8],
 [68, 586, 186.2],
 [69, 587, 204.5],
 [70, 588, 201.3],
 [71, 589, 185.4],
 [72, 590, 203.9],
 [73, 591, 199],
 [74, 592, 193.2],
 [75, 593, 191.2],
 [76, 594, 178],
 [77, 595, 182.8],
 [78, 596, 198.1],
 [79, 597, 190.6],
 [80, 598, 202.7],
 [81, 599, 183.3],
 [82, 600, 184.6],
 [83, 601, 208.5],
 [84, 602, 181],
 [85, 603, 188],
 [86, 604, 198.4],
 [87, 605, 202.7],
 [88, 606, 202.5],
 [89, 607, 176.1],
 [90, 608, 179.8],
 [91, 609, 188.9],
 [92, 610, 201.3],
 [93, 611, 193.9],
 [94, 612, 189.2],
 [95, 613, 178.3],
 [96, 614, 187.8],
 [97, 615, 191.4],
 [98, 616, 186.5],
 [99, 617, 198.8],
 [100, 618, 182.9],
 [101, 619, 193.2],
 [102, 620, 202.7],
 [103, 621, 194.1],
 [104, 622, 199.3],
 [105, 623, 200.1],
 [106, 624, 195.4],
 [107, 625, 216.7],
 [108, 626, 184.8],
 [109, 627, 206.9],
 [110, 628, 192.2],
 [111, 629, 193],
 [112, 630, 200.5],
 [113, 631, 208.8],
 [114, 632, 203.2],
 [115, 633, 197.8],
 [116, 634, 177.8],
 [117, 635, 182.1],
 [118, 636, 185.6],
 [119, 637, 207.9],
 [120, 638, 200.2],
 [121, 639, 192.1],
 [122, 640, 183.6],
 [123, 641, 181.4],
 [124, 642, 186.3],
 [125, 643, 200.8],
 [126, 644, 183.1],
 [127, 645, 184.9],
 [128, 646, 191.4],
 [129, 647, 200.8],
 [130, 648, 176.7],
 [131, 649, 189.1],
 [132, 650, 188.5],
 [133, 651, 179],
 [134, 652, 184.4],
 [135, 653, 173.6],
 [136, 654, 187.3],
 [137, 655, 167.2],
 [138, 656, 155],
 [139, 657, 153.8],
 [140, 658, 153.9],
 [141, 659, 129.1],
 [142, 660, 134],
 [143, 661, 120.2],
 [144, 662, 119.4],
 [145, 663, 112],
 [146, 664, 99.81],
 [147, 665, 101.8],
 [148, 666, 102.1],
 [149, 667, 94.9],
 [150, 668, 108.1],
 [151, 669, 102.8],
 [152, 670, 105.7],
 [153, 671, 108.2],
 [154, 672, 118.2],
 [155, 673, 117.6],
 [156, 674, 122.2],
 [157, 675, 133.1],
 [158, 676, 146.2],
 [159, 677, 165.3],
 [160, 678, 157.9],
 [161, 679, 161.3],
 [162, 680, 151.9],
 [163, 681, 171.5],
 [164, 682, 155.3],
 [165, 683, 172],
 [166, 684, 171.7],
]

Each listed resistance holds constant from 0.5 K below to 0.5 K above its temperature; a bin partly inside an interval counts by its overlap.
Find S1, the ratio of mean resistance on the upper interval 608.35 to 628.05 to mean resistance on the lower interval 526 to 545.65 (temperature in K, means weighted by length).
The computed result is 1.38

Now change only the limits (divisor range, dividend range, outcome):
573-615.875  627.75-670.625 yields 0.86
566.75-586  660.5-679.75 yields 0.65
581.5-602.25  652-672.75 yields 0.67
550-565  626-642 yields 1.07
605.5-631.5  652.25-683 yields 0.70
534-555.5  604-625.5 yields 1.20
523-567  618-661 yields 1.16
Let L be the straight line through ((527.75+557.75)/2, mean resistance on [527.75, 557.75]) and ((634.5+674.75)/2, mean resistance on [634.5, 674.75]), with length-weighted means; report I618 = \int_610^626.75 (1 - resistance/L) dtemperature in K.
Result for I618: -4.2 K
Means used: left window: 156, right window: 154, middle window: 194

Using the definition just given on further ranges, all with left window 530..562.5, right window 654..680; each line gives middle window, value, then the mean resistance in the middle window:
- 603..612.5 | -3.09 K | 192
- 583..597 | -3.85 K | 191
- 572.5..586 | -3.21 K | 189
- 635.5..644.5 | -3.61 K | 191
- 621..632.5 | -4.91 K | 200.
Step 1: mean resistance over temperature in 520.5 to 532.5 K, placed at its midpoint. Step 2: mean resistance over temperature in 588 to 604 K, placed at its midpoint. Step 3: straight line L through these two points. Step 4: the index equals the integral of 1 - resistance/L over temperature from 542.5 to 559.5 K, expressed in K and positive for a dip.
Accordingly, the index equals -2.5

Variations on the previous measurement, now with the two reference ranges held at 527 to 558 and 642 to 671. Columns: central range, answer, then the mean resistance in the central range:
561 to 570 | -1.7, 184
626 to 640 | -4.1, 195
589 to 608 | -4.9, 192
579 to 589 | -2.4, 191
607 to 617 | -2.4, 188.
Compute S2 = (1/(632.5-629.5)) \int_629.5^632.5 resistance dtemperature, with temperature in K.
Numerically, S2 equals 204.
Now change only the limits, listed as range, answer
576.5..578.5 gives 193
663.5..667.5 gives 99.7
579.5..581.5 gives 193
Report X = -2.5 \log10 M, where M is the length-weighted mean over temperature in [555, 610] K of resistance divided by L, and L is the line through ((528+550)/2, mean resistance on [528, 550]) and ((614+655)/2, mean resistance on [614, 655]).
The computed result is -0.13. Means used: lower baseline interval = 149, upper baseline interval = 192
